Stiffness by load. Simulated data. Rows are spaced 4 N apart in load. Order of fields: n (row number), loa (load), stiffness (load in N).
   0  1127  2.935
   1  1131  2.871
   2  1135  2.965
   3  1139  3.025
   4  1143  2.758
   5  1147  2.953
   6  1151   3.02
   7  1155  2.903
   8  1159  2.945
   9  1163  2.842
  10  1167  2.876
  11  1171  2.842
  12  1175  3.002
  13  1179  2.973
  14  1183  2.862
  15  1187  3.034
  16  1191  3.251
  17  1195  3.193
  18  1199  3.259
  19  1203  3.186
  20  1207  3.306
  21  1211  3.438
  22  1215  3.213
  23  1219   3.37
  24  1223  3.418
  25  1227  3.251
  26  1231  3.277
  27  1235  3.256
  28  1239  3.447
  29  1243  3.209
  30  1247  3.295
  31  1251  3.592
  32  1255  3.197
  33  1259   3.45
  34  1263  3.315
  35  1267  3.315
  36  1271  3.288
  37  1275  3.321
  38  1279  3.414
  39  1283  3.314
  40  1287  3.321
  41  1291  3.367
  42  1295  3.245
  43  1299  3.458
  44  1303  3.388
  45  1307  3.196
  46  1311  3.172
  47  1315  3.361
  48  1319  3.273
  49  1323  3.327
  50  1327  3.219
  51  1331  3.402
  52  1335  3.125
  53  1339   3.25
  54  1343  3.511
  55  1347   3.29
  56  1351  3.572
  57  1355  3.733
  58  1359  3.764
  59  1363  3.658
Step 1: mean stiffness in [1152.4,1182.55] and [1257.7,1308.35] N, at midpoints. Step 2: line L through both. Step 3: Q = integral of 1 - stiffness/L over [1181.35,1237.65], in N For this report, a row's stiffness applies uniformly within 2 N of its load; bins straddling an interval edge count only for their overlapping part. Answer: -3.20 N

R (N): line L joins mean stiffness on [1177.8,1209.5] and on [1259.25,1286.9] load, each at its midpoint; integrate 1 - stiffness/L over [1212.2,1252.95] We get -1.2 N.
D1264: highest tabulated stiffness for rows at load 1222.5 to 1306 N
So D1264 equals 3.592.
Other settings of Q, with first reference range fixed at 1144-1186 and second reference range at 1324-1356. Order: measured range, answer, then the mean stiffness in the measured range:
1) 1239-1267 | -1.77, 3.35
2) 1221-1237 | -1.11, 3.3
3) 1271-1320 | -0.90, 3.32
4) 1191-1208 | -1.26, 3.23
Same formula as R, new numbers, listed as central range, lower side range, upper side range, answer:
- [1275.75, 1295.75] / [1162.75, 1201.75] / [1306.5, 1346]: -0.8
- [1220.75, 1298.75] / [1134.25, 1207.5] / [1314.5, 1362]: -2.8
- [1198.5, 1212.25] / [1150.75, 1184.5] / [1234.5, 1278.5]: -0.9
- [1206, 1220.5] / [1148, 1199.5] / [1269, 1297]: -1.0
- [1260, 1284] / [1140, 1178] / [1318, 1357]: -1.0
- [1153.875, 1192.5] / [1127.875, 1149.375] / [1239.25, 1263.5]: 1.3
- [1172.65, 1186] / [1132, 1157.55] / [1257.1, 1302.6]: 0.4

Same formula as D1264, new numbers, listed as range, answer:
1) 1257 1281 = 3.45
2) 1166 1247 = 3.447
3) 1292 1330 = 3.458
